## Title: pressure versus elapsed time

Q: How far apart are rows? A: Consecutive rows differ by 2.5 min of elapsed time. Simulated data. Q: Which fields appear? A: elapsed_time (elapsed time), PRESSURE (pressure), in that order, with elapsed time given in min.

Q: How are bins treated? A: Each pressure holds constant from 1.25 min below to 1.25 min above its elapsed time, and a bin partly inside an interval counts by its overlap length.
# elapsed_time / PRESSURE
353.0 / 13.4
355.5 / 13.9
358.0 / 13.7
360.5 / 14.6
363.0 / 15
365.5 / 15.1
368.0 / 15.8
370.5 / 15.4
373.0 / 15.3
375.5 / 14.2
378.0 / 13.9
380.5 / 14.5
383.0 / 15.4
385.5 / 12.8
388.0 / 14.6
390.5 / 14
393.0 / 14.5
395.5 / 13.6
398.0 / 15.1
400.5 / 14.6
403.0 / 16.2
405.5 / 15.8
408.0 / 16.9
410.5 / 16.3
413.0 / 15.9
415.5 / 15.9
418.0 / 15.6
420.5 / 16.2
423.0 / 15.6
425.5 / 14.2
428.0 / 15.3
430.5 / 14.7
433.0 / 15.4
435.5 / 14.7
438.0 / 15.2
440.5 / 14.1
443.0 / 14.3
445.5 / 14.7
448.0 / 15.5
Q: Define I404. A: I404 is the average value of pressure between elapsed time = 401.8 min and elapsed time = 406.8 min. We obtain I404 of 16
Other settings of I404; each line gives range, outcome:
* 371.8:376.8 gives 14.7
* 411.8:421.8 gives 15.9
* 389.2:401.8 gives 14.4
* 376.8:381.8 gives 14.2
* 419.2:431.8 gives 15.2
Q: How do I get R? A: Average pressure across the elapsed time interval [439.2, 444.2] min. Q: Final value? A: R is 14.2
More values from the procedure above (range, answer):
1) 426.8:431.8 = 15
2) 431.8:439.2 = 15.1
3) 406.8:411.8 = 16.6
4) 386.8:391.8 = 14.3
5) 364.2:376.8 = 15.2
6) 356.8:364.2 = 14.4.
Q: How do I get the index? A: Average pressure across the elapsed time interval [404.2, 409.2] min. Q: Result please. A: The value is 16.3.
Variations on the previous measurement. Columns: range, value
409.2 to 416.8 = 16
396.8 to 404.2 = 15.3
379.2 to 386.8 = 14.2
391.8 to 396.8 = 14.1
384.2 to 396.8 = 13.9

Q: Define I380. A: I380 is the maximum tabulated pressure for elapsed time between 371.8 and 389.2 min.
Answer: 15.4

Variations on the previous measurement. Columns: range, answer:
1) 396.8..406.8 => 16.2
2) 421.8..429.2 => 15.6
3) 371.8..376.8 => 15.3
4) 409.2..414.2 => 16.3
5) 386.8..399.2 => 15.1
